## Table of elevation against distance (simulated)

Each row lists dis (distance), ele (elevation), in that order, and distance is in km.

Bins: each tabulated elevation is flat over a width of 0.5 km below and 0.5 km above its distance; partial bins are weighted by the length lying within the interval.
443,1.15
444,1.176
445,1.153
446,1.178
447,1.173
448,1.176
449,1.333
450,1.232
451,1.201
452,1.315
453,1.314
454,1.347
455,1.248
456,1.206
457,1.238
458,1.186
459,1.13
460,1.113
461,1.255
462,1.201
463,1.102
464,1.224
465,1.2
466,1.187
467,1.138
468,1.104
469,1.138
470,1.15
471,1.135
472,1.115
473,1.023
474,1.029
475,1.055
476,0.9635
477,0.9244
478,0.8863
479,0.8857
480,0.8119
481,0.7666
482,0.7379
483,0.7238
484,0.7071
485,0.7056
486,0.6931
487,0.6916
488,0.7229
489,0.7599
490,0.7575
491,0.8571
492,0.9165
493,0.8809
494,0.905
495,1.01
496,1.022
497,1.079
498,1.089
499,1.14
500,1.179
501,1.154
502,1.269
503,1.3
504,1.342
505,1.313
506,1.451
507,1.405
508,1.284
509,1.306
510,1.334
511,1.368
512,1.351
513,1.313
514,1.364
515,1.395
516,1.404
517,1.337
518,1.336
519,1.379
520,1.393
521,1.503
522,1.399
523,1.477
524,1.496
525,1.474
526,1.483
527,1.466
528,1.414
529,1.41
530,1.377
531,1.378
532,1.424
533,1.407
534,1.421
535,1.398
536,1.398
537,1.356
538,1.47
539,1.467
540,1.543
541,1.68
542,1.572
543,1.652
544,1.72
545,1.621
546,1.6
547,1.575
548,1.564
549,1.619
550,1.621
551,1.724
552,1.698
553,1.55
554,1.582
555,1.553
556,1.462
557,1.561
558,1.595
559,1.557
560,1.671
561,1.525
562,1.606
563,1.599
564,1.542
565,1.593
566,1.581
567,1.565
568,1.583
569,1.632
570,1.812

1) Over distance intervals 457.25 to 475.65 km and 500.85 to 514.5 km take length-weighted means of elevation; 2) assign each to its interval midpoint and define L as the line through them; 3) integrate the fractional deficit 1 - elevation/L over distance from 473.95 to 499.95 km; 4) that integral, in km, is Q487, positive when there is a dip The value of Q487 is 7.5 km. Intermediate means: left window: 1.14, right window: 1.33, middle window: 0.876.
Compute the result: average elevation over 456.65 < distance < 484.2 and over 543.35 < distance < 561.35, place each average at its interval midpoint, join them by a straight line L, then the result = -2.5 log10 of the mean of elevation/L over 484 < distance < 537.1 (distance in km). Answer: 0.08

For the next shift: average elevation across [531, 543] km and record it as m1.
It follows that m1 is 1.47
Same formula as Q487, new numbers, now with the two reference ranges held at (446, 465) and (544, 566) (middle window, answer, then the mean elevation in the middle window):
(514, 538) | 1.1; 1.41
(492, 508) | 2.6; 1.16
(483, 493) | 4.3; 0.761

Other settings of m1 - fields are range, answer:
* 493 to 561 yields 1.42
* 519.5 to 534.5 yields 1.43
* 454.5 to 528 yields 1.14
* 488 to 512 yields 1.13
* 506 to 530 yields 1.4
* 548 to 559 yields 1.59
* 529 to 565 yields 1.54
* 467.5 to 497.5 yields 0.905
